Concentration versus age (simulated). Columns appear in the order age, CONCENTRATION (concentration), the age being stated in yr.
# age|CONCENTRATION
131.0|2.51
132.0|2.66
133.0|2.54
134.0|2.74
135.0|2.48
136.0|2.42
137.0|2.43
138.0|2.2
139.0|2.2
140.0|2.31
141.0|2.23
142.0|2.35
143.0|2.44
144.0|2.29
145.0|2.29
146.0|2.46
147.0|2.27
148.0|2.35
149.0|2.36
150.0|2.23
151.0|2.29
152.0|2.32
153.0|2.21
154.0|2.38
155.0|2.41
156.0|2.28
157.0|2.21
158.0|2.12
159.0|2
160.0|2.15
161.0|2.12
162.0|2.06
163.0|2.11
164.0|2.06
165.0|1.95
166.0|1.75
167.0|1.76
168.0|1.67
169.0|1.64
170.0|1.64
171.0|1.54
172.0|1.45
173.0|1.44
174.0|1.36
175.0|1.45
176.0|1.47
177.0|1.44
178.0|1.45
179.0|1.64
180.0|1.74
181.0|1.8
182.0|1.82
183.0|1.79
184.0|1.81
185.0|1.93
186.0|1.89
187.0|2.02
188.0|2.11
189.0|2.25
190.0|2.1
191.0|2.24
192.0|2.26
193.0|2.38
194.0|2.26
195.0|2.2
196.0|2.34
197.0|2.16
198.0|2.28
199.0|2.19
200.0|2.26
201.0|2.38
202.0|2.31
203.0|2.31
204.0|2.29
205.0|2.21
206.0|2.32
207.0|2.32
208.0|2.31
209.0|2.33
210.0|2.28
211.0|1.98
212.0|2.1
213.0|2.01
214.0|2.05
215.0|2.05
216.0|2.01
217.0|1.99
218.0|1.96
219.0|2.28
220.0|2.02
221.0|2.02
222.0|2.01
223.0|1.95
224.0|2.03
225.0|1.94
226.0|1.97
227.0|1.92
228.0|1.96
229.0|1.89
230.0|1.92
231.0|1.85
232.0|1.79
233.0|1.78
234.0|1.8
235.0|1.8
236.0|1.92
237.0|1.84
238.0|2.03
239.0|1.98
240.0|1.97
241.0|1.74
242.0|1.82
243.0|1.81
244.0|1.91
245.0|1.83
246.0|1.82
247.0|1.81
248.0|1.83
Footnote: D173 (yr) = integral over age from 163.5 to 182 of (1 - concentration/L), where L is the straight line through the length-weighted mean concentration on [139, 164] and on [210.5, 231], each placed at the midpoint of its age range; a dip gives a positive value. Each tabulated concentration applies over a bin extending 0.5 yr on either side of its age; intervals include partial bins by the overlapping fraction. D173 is 4.65 yr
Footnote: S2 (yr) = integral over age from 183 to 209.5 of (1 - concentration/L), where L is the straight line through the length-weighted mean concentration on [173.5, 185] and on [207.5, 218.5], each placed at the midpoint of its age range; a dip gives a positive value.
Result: -4.8 yr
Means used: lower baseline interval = 1.63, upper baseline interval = 2.1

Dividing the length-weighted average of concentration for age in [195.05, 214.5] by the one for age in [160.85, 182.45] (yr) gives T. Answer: 1.32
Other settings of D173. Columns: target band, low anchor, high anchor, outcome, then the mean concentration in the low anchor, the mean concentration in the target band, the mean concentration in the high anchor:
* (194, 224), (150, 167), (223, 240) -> -2.9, 2.14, 2.17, 1.9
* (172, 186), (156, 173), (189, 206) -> 2.9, 1.89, 1.63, 2.26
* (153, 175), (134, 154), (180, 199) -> 3.2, 2.33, 1.91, 2.08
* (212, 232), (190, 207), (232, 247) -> 0.4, 2.27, 1.99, 1.86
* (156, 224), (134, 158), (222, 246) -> 3.2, 2.33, 2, 1.89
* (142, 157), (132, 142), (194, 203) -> 0.3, 2.41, 2.32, 2.27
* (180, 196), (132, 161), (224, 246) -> 0.4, 2.32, 2.06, 1.88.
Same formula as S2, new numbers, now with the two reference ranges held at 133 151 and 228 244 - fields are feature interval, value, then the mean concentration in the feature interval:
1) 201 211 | -1.29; 2.29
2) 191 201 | -0.90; 2.26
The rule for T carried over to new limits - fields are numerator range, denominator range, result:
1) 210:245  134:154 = 0.83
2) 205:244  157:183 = 1.14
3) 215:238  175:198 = 0.99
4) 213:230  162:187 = 1.17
